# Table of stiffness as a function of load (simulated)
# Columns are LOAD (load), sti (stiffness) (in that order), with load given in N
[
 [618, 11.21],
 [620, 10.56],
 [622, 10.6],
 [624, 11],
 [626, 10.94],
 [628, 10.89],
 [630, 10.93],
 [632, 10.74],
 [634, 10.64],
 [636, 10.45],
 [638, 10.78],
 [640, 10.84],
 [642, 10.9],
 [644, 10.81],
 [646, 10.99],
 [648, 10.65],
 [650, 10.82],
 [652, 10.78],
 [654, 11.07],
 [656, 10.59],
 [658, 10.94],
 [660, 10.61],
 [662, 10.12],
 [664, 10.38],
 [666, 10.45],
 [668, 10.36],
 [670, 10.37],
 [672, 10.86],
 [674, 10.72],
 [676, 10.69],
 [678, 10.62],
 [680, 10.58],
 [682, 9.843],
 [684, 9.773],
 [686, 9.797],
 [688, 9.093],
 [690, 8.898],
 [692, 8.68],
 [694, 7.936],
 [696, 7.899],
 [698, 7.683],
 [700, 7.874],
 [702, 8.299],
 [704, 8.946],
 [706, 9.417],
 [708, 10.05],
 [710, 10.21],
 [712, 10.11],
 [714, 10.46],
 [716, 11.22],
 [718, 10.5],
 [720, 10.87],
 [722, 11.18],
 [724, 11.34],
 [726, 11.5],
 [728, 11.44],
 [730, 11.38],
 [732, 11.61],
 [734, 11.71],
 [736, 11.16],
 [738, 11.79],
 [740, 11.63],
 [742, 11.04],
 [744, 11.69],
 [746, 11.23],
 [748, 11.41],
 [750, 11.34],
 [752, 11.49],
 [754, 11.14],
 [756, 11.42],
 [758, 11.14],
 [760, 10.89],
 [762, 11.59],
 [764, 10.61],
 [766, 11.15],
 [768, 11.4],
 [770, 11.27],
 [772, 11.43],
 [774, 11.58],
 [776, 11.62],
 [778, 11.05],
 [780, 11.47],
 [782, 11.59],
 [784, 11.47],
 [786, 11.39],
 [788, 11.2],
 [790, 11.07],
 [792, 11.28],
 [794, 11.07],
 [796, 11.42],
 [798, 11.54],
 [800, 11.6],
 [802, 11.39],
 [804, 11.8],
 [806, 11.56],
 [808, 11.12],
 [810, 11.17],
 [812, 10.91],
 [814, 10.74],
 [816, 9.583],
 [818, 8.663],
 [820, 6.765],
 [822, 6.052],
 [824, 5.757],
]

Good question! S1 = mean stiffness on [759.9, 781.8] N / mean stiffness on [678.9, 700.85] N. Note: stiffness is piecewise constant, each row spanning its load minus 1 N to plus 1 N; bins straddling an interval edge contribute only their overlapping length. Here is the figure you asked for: 1.27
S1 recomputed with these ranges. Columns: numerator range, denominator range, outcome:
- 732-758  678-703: 1.28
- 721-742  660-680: 1.09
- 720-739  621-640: 1.06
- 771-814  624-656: 1.05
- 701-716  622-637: 0.90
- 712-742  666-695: 1.13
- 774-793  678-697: 1.23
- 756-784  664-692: 1.12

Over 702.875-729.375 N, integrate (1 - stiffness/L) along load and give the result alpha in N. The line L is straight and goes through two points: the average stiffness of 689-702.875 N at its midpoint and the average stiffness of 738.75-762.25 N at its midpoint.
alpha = -3.4 N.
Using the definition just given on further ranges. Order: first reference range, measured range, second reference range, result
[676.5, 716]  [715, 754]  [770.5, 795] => -4.2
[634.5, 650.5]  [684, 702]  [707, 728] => 3.7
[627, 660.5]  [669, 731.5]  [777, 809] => 6.0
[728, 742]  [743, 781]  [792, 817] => 0.2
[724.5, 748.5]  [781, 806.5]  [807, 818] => -1.6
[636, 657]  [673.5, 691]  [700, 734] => 1.1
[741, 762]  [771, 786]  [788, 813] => -0.2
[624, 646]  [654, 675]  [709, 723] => 0.4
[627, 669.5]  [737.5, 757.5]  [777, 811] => -0.4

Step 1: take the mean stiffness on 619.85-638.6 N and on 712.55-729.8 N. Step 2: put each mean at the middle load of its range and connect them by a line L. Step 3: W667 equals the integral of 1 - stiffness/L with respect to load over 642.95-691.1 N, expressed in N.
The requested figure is 2.10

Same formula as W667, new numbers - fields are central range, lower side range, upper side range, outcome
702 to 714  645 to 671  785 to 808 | 1.34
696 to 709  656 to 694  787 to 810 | 2.18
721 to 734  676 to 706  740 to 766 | -1.35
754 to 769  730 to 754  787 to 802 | 0.30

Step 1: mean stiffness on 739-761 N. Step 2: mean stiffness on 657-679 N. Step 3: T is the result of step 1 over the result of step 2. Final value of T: 1.07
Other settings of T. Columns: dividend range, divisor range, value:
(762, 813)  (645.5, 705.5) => 1.15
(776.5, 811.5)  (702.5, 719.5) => 1.13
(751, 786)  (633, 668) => 1.06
